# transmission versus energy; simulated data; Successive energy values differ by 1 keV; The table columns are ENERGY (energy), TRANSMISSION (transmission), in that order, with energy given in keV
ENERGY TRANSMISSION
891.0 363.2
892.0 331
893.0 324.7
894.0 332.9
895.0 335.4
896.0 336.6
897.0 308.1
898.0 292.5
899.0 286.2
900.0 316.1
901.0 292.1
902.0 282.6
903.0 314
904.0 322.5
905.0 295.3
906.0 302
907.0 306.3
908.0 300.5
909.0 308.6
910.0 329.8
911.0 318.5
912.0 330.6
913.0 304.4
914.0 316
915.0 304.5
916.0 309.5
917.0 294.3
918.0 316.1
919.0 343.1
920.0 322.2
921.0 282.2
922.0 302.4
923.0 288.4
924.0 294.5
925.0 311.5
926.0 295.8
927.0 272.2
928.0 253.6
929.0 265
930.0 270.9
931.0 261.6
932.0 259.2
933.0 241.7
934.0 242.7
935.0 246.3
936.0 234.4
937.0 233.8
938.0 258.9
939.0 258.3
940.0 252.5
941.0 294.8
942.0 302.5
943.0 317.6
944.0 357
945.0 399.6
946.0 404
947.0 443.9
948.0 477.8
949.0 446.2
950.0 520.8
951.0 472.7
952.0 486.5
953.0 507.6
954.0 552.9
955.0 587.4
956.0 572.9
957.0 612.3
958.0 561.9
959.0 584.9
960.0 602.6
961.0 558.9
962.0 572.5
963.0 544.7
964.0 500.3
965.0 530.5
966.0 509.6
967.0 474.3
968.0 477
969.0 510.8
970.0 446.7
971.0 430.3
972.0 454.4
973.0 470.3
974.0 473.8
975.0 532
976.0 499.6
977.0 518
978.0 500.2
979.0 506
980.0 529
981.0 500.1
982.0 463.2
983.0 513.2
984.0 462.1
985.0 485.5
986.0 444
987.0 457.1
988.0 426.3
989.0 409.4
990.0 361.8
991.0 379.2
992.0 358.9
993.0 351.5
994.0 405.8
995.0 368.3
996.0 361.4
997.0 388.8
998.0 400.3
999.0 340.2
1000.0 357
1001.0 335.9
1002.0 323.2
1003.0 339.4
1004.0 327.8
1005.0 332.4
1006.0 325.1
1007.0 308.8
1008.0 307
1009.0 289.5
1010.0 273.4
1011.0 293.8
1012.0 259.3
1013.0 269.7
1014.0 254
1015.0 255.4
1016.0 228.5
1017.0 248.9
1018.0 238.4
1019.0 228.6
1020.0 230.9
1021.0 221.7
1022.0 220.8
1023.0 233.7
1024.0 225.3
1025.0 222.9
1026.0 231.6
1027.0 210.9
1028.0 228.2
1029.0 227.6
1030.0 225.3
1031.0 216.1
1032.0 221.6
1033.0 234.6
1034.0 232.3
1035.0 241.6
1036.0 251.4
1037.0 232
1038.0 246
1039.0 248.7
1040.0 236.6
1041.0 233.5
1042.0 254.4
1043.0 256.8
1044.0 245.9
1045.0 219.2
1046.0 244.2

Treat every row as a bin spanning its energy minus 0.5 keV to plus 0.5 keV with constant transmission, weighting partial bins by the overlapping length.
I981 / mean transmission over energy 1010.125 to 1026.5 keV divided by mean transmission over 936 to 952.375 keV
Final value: 0.7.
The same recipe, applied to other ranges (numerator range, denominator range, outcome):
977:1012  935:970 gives 0.86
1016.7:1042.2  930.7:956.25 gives 0.63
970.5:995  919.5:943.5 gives 1.66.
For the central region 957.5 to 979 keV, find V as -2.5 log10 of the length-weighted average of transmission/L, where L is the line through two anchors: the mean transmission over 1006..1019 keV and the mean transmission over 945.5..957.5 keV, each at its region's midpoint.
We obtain -0.16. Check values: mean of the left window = 507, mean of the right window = 270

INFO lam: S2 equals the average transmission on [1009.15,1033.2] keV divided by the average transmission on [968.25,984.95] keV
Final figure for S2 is 0.5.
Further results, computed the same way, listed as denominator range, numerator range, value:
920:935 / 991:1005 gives 1.30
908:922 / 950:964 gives 1.76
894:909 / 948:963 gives 1.77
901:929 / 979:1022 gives 1.15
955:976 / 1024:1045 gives 0.45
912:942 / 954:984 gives 1.84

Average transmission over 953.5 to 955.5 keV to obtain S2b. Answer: 570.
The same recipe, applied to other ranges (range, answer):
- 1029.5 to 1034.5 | 226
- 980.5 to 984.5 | 485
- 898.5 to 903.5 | 298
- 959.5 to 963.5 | 570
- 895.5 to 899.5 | 306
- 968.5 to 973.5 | 462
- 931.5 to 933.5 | 250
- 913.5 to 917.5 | 306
